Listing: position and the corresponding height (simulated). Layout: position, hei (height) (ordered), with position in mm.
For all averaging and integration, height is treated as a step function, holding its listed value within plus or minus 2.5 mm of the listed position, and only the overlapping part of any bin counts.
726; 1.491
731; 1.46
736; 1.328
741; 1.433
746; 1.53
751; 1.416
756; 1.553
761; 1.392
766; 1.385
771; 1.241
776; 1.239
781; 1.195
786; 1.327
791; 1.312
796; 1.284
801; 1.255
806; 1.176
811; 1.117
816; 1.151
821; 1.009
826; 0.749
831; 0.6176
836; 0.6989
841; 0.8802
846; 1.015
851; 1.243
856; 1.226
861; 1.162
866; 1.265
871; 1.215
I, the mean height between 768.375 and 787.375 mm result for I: 1.25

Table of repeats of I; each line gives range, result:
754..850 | 1.14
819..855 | 0.9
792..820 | 1.19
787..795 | 1.31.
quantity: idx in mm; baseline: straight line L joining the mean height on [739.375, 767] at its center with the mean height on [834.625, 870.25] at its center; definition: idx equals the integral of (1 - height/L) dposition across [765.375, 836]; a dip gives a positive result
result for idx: 9.0 mm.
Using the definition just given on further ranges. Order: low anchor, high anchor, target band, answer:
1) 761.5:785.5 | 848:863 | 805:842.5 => 9.7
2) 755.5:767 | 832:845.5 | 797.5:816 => -2.1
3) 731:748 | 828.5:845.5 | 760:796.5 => -4.1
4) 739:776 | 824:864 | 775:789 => 0.2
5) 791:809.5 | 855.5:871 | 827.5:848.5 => 7.3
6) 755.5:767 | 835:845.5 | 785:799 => -1.2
